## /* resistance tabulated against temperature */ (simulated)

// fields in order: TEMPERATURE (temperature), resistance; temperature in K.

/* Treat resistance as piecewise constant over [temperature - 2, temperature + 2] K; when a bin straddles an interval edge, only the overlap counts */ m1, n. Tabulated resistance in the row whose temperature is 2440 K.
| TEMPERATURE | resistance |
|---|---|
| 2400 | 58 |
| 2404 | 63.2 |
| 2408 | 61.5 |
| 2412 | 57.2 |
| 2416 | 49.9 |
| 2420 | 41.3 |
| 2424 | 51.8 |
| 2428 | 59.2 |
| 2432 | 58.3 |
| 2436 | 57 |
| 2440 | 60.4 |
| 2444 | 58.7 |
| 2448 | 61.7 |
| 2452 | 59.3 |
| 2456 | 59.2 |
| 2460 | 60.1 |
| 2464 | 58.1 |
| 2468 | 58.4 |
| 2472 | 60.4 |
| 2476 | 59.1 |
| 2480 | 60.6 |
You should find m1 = 60.4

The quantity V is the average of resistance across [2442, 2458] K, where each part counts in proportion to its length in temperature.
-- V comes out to 59.7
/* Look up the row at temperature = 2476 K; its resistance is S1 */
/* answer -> 59.1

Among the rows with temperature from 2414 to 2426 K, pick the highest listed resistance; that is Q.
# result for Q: 51.8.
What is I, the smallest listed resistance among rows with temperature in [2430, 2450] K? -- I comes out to 57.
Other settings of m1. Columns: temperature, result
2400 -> 58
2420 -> 41.3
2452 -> 59.3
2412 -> 57.2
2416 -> 49.9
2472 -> 60.4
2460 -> 60.1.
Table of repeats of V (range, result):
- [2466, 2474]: 59.4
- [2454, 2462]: 59.7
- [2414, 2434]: 52.1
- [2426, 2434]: 58.8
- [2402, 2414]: 60.6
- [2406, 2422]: 52.5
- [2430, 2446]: 58.6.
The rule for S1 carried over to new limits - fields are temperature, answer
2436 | 57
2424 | 51.8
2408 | 61.5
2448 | 61.7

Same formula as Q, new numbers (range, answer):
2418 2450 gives 61.7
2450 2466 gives 60.1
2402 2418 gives 63.2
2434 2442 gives 60.4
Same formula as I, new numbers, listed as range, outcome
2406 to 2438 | 41.3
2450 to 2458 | 59.2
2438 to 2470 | 58.1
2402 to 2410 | 61.5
